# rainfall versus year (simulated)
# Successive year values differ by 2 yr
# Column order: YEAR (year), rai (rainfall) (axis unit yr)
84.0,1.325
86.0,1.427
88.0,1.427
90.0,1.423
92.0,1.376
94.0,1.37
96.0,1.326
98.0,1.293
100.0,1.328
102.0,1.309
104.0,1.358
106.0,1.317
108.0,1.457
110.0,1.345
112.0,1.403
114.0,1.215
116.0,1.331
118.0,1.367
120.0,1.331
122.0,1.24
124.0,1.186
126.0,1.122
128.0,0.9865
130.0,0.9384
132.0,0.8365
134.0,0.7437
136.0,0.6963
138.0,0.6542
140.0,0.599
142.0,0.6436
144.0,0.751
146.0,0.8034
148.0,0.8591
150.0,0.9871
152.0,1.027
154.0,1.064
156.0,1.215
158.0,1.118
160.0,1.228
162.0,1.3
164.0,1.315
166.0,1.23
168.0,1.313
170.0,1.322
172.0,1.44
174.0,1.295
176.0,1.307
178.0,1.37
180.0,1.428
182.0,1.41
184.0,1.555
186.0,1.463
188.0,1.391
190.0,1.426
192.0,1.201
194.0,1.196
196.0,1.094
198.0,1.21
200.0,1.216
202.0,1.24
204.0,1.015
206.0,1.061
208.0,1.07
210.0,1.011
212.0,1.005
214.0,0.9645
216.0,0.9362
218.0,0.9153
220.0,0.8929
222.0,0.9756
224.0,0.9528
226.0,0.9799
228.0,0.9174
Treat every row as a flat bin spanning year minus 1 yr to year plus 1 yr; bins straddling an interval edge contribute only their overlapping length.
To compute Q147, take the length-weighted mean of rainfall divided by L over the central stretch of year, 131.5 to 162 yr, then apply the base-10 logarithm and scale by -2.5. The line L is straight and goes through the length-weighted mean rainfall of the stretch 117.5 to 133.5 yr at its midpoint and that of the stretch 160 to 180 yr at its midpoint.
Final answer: 0.33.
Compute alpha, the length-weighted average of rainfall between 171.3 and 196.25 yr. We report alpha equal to 1.36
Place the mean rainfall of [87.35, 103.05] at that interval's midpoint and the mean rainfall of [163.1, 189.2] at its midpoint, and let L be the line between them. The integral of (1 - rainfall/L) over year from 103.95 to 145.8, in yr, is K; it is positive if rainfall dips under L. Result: 9.2 yr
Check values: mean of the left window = 1.35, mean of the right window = 1.37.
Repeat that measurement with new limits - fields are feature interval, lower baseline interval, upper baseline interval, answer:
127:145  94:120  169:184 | 7.9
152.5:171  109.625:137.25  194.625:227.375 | -2.6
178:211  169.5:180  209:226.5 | -2.1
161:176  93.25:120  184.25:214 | -0.9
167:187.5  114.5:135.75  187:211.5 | -4.3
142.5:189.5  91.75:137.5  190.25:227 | -4.2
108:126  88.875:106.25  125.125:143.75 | -4.2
